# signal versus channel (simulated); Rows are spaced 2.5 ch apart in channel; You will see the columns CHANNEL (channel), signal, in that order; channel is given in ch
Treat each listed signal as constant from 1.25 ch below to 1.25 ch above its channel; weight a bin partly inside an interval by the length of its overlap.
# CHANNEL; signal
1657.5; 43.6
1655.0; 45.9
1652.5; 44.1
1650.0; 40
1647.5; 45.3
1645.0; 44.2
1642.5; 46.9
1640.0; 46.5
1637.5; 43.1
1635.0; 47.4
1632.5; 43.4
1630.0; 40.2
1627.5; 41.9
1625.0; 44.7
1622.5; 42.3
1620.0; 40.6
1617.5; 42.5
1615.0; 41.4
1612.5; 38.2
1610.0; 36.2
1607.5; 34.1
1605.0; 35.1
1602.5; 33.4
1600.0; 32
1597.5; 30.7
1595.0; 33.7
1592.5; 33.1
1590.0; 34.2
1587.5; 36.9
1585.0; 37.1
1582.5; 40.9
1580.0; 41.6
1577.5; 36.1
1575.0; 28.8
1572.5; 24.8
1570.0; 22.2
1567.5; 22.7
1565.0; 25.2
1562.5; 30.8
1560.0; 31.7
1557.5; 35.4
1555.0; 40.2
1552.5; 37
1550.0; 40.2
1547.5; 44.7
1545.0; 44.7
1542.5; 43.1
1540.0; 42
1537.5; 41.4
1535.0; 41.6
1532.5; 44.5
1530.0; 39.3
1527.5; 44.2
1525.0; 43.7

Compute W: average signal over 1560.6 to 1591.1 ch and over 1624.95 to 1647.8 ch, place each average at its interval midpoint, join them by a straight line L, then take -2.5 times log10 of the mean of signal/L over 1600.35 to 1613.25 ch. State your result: 0.09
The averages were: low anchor 31.8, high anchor 44.3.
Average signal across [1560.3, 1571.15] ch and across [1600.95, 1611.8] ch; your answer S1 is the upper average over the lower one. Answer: 1.35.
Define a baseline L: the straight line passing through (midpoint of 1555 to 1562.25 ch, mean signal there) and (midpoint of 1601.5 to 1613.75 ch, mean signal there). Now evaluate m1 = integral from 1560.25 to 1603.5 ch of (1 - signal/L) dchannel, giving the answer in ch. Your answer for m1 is 3.6 ch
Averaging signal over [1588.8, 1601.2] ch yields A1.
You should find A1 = 32.7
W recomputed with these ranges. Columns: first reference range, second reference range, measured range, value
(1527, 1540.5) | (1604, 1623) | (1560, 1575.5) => 0.48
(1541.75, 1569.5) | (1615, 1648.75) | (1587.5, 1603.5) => 0.20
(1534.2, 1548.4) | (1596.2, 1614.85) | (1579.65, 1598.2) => 0.03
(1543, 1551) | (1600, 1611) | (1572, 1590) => 0.07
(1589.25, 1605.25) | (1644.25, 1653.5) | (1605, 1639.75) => -0.08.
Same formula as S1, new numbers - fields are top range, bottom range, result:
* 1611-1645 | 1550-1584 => 1.33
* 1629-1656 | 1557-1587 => 1.41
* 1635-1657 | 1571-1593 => 1.28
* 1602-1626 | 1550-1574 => 1.28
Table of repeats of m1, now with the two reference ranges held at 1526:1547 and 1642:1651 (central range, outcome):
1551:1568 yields 4.2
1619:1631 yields 0.5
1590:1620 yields 5.4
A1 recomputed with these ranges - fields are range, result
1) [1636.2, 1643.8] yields 45.5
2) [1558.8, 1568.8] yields 27.6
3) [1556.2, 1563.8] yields 32.6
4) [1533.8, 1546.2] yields 42.6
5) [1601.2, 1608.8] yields 34.2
